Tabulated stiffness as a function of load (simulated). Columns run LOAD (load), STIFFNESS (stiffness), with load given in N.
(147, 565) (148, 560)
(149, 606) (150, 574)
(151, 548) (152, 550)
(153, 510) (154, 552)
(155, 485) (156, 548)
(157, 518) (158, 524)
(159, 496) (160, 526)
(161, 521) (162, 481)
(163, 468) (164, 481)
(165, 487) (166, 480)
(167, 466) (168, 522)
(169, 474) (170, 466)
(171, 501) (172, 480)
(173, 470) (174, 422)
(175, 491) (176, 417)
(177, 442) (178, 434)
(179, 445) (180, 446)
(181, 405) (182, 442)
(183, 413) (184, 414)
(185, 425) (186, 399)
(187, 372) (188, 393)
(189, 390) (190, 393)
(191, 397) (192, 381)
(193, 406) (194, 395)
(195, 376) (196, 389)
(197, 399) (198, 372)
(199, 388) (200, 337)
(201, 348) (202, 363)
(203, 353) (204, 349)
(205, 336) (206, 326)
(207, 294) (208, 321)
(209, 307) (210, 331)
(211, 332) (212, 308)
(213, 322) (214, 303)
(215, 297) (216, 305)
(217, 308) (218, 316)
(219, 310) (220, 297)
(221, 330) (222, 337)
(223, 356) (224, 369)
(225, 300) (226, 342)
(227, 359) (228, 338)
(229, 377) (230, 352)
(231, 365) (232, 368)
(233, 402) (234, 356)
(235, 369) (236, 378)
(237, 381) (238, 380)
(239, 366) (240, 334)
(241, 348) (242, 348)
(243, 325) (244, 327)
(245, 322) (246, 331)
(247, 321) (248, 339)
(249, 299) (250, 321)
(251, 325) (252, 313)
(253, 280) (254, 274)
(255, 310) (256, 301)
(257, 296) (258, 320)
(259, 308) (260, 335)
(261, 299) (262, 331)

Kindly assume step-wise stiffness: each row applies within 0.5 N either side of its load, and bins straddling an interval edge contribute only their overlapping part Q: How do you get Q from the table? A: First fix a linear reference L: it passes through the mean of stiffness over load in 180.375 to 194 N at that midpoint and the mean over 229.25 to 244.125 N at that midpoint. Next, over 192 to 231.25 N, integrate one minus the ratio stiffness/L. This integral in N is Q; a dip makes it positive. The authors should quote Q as 4.2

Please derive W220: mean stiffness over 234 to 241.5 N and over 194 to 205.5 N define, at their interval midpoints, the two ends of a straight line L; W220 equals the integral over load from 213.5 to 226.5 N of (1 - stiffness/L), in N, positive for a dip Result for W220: 1.6 N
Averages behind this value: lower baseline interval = 366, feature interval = 321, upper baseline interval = 365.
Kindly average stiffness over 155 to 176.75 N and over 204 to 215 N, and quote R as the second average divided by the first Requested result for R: 0.65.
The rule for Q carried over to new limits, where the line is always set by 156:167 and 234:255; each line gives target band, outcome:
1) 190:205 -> 1.9 N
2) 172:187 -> 1.0 N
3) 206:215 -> 2.0 N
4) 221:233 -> 0.5 N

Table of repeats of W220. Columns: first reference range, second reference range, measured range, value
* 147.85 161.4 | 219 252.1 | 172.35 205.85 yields 4.11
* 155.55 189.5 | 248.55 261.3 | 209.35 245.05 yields 1.58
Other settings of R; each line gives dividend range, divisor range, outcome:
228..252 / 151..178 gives 0.71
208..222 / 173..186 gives 0.72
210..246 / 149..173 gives 0.67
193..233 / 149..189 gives 0.72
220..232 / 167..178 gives 0.74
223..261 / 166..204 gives 0.81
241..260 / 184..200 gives 0.81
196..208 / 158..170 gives 0.72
